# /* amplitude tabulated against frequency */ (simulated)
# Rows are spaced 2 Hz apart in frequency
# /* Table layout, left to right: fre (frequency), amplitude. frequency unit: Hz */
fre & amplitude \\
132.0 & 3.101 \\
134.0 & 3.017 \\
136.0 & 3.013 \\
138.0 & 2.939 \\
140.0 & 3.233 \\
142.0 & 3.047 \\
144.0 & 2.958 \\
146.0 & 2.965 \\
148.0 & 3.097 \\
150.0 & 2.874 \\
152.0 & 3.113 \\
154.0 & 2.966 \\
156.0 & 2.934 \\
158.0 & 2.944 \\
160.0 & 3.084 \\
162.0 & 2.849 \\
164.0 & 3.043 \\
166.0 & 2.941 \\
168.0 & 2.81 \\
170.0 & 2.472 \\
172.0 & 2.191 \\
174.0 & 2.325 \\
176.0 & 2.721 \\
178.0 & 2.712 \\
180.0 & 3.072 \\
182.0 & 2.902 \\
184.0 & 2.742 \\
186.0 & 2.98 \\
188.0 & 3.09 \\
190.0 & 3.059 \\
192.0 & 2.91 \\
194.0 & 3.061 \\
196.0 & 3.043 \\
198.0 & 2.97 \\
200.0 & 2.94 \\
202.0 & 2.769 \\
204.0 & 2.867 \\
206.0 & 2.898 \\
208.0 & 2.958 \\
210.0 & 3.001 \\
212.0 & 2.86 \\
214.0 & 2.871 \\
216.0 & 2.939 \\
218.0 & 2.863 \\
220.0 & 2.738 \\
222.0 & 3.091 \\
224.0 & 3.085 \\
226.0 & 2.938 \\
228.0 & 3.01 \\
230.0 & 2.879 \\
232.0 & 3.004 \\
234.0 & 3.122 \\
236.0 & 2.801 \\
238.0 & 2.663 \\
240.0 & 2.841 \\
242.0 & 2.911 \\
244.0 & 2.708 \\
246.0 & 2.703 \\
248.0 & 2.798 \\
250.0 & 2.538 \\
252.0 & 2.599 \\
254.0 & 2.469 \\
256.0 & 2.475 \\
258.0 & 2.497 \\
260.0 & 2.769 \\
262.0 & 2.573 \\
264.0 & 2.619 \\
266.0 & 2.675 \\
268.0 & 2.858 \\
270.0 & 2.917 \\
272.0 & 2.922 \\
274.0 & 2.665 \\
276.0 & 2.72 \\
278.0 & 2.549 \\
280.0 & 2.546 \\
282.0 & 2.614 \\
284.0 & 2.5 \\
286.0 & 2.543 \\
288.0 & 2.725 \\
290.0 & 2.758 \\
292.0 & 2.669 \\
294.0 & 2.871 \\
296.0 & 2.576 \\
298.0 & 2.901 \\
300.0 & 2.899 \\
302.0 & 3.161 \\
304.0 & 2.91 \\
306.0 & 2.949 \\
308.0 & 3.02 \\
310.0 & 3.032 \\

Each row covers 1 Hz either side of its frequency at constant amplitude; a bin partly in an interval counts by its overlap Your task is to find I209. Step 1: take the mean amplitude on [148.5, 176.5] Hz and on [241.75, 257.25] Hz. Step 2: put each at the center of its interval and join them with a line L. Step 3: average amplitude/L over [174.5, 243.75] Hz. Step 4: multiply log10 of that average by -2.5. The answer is -0.08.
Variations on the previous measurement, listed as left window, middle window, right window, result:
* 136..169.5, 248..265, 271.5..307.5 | 0.09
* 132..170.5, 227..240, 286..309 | 0.00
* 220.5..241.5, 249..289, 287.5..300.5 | 0.08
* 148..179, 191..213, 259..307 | -0.06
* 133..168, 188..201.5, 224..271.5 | -0.04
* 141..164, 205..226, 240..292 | -0.05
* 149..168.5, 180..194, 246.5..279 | -0.03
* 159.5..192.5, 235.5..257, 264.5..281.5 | 0.03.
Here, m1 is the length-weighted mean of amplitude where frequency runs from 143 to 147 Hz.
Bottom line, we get 2.96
